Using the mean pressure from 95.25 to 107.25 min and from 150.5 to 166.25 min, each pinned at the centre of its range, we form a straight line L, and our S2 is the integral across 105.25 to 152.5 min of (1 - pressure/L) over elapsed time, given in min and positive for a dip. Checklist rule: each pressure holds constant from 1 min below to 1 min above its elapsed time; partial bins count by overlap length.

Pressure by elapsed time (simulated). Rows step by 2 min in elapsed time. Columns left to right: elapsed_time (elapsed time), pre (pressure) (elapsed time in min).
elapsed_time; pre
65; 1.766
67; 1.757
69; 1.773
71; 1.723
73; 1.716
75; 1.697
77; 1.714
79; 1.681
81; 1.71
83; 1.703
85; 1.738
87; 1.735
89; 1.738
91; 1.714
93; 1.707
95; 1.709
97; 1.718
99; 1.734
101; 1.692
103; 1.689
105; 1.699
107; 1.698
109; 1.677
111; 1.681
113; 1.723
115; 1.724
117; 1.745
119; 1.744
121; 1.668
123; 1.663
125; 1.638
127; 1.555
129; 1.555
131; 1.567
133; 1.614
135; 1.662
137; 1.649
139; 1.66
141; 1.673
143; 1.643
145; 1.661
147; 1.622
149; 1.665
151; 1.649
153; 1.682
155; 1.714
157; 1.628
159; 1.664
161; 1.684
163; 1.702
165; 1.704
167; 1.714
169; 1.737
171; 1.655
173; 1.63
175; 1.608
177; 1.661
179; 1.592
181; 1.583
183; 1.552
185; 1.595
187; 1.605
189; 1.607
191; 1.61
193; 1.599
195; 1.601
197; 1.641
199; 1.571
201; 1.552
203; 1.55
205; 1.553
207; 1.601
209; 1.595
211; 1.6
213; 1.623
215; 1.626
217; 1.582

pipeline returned 1.0 min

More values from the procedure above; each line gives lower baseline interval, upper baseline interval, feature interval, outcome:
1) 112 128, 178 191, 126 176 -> -0.4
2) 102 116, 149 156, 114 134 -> 0.5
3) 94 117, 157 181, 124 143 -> 0.7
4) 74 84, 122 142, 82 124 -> -1.1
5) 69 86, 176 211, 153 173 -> -0.8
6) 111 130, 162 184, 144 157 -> 0.0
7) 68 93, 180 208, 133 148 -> 0.0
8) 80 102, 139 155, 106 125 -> -0.1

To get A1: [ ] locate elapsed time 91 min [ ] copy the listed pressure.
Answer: 1.714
